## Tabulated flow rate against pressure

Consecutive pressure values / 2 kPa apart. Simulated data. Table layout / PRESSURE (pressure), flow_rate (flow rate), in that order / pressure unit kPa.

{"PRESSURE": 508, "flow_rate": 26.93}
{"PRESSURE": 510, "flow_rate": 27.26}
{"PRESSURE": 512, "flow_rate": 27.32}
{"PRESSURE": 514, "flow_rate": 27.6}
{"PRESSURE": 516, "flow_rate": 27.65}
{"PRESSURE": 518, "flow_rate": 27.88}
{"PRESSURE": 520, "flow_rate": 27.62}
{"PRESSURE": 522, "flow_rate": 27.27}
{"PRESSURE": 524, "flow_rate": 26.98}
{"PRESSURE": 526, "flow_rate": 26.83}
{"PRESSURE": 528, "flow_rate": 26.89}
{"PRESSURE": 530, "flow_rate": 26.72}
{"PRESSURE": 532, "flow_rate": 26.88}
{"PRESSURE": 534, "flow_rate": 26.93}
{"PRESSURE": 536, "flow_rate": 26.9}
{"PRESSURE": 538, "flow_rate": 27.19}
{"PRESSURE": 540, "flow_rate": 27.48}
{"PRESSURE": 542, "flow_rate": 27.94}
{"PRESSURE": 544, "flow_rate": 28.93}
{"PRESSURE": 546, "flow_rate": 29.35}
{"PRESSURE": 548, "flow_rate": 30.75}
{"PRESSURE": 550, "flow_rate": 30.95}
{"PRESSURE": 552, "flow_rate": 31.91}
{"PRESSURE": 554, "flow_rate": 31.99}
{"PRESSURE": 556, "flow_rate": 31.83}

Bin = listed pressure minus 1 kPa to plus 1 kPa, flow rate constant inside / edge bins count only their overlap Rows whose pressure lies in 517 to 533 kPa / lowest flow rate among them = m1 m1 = 26.72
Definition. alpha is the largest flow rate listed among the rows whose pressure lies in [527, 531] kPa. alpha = 26.89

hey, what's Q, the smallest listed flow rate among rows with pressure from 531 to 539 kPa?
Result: 26.88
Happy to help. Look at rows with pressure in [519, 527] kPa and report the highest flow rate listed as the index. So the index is 27.62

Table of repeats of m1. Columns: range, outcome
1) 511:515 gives 27.32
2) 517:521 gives 27.62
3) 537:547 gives 27.19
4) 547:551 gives 30.75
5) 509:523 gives 27.26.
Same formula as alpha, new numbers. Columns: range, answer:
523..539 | 27.19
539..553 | 31.91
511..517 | 27.65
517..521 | 27.88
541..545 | 28.93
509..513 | 27.32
